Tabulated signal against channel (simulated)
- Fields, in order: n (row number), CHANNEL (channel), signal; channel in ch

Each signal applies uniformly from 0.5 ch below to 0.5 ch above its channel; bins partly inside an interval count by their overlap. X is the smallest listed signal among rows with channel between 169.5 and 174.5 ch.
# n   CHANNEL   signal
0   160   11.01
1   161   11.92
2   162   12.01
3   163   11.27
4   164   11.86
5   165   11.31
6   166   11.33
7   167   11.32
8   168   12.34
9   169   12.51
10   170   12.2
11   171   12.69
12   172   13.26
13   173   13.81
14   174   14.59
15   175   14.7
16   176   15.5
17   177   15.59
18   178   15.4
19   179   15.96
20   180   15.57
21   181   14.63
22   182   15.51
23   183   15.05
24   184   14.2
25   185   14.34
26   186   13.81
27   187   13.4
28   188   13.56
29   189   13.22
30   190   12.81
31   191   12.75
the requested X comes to 12.2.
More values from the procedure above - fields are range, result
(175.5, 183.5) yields 14.63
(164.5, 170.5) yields 11.31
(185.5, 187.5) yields 13.4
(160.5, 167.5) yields 11.27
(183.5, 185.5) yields 14.2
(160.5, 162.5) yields 11.92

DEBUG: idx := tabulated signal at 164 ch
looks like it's 11.86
